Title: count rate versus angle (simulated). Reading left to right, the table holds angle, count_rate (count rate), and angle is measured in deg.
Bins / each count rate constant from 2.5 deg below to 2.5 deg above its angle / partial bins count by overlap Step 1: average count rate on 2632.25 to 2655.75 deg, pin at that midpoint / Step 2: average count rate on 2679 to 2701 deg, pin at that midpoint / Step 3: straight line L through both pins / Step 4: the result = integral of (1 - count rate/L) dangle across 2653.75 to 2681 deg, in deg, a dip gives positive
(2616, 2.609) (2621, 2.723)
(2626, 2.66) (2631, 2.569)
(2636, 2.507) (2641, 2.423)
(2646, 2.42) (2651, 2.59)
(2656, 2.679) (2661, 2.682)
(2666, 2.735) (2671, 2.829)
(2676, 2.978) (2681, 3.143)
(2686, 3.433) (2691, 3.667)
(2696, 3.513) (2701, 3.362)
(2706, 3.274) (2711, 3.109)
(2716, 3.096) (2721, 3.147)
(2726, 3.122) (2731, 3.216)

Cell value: 1.5 deg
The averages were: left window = 2.51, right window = 3.44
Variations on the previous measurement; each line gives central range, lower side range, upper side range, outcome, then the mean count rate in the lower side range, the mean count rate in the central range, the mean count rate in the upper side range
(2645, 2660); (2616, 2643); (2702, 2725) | 0.8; 2.58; 2.59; 3.17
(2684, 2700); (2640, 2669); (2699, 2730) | -3.0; 2.6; 3.52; 3.18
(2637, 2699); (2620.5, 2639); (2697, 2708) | 1.8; 2.6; 2.92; 3.35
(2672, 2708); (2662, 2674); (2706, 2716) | -4.3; 2.78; 3.32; 3.15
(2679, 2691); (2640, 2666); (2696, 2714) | -1.4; 2.58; 3.37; 3.28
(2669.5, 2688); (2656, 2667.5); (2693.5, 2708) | -0.6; 2.7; 3.1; 3.39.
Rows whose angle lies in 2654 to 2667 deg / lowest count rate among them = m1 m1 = 2.679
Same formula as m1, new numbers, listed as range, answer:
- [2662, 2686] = 2.735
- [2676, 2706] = 2.978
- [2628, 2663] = 2.42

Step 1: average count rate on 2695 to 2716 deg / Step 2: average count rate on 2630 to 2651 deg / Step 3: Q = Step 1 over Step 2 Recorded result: 1.32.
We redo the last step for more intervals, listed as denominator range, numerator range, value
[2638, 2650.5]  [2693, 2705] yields 1.40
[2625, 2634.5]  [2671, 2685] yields 1.18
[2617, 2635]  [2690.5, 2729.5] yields 1.24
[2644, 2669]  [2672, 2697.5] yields 1.26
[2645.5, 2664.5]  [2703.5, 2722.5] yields 1.21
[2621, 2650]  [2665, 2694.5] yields 1.25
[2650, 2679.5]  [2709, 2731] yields 1.13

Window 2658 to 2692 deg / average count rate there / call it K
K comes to 3.03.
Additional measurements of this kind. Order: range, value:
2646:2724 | 3.06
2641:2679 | 2.69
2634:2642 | 2.47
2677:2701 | 3.4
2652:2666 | 2.68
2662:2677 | 2.82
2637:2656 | 2.51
